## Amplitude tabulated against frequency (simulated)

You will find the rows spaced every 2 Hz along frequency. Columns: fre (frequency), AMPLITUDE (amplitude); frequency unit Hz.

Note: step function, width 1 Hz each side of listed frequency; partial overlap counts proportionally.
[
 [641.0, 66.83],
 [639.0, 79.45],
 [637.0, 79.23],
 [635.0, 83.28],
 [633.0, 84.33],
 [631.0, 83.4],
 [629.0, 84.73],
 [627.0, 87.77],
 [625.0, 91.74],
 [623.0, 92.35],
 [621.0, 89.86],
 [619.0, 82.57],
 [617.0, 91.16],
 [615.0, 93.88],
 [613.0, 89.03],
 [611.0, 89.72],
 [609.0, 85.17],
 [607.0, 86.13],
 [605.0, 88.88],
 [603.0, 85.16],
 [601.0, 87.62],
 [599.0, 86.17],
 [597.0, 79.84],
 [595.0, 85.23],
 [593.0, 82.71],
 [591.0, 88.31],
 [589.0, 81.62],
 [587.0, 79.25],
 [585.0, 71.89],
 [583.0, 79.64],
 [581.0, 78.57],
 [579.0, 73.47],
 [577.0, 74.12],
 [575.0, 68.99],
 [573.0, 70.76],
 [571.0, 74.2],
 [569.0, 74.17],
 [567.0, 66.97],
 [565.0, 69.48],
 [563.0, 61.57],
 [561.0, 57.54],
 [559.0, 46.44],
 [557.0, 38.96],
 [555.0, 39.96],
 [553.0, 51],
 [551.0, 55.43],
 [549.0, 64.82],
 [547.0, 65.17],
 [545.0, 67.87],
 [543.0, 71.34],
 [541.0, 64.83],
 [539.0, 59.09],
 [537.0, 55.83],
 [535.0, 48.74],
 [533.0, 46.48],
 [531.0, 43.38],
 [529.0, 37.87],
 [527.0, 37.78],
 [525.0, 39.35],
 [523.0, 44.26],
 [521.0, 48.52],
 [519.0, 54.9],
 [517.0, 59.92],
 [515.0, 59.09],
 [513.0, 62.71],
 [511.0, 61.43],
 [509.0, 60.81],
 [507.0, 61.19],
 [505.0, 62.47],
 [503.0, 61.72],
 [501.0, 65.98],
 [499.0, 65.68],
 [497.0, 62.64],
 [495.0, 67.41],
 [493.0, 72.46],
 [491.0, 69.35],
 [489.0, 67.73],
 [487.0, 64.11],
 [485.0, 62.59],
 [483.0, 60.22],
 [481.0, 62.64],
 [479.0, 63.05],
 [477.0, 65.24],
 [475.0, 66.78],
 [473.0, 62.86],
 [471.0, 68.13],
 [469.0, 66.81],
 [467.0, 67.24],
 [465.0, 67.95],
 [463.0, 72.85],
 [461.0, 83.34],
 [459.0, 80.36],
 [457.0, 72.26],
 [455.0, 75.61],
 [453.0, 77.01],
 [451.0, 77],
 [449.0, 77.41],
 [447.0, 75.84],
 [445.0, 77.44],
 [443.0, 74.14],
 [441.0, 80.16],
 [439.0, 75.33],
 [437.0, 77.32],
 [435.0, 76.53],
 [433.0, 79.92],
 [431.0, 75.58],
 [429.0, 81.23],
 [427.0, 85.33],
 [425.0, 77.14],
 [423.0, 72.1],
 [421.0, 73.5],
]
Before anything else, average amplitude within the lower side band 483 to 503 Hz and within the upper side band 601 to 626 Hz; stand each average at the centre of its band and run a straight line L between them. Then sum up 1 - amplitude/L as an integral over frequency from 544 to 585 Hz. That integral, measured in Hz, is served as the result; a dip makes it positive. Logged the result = 8.0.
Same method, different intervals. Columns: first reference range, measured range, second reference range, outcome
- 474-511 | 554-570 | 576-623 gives 4.2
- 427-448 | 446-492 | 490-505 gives 1.2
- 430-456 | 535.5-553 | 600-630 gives 4.5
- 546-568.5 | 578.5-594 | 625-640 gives -2.9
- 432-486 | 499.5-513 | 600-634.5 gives 2.5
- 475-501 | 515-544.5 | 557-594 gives 7.3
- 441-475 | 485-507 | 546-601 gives 2.0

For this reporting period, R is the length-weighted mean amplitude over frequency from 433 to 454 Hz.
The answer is 77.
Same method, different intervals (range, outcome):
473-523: 62.5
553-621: 75.9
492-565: 56.4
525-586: 60.2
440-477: 73.3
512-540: 49.9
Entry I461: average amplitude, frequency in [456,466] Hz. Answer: 75.4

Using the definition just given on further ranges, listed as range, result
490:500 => 67.5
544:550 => 66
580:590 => 78.2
